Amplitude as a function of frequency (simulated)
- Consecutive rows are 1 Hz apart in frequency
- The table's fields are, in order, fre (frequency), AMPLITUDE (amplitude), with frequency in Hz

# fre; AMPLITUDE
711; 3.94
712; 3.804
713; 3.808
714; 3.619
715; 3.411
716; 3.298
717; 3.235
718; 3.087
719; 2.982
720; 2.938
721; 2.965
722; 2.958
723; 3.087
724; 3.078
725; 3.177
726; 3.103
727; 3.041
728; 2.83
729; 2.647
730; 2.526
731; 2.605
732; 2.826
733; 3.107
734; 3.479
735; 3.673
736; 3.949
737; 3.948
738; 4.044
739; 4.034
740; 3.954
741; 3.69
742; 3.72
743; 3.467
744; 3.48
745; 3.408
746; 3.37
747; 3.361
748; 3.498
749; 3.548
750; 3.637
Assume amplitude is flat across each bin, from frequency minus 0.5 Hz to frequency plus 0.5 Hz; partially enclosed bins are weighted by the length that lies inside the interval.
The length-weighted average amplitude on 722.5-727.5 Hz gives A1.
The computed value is 3.1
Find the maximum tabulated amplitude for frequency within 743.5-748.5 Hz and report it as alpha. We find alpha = 3.498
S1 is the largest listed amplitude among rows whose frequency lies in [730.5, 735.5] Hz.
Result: 3.673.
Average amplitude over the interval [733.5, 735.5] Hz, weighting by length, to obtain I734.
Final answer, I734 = 3.58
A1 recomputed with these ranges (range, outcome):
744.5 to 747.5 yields 3.38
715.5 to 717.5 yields 3.27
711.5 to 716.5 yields 3.59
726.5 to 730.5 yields 2.76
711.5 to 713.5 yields 3.81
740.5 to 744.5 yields 3.59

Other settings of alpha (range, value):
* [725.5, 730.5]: 3.103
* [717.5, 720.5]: 3.087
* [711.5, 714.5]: 3.808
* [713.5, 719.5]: 3.619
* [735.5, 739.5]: 4.044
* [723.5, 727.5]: 3.177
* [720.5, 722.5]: 2.965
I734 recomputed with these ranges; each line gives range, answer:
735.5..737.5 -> 3.95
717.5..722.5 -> 2.99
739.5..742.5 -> 3.79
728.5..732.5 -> 2.65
